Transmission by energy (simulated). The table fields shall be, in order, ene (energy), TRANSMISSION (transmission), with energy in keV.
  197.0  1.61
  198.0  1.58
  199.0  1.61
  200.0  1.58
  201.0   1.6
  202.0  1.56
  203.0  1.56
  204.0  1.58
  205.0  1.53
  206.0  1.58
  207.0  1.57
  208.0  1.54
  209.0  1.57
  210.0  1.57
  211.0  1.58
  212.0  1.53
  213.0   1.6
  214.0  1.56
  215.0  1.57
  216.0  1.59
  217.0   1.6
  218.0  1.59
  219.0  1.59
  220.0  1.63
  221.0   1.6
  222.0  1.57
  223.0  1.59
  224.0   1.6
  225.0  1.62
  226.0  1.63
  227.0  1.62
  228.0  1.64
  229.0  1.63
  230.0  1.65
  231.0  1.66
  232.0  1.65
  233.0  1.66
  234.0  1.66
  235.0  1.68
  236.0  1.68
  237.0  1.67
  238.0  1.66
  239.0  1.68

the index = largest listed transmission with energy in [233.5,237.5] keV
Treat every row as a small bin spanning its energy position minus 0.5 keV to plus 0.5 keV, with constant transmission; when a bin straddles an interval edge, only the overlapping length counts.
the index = 1.68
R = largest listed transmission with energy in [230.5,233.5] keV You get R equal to 1.66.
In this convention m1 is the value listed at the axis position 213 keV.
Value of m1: 1.6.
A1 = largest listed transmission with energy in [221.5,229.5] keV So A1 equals 1.64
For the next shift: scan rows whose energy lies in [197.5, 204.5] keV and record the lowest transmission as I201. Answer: 1.56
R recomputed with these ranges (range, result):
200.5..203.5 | 1.6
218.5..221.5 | 1.63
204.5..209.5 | 1.58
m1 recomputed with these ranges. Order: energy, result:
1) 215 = 1.57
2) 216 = 1.59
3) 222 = 1.57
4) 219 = 1.59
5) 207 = 1.57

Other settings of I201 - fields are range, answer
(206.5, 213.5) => 1.53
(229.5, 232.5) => 1.65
